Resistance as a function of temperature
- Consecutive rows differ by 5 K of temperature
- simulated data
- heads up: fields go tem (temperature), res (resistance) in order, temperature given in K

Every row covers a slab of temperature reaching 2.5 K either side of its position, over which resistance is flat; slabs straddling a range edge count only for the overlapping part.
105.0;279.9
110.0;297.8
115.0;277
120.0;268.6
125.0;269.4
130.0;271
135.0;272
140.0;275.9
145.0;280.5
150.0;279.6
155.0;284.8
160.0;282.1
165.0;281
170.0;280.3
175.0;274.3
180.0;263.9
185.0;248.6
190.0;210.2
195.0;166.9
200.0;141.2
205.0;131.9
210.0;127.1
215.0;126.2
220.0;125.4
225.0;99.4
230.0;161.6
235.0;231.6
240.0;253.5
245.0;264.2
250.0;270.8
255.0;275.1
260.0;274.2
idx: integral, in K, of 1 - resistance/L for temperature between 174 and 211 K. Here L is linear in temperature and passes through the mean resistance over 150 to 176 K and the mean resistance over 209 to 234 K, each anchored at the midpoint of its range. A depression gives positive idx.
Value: 2.8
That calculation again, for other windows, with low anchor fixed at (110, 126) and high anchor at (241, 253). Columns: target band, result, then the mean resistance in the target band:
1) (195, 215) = 9.8 K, 137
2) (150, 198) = 3.0 K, 255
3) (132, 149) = -0.1 K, 276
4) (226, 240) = 3.7 K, 196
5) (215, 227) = 6.8 K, 116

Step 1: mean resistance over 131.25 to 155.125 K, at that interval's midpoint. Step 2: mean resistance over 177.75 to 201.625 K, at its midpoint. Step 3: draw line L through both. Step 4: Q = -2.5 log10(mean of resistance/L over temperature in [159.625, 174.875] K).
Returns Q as -0.16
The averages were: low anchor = 278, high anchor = 208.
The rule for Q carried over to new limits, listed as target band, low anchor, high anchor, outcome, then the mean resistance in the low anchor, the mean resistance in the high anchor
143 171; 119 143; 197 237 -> -0.21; 272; 142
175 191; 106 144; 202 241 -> -0.22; 276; 153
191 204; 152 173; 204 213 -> 0.06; 282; 129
